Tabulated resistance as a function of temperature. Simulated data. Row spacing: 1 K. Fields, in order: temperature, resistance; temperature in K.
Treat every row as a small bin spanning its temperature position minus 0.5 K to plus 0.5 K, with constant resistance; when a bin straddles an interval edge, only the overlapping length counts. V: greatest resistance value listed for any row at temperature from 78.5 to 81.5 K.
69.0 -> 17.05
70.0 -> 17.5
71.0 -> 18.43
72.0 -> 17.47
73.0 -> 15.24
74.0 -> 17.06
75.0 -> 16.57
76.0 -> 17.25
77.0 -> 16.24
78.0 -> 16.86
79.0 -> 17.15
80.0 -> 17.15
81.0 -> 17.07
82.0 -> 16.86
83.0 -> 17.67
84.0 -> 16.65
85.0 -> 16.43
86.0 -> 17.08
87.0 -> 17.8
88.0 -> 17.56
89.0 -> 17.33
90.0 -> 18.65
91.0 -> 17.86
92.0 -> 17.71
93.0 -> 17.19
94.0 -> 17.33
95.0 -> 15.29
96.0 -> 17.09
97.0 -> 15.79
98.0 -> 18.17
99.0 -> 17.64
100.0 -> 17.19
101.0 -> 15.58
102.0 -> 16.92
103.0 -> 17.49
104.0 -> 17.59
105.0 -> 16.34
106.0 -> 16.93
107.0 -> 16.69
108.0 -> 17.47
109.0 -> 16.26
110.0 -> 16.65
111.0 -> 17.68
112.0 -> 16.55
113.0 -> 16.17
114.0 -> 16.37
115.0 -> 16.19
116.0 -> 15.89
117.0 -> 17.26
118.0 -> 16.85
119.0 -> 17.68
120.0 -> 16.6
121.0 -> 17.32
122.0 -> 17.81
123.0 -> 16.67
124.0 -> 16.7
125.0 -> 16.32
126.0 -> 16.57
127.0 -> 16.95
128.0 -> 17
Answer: 17.15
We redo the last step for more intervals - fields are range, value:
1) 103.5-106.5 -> 17.59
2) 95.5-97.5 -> 17.09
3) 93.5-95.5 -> 17.33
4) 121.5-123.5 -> 17.81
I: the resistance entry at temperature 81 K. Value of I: 17.07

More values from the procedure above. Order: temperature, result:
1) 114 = 16.37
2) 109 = 16.26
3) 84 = 16.65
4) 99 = 17.64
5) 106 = 16.93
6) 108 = 17.47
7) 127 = 16.95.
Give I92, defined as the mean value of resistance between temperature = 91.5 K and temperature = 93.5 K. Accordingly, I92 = 17.5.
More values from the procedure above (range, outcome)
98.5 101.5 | 16.8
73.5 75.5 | 16.8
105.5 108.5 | 17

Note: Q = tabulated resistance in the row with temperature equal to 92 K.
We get 17.71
